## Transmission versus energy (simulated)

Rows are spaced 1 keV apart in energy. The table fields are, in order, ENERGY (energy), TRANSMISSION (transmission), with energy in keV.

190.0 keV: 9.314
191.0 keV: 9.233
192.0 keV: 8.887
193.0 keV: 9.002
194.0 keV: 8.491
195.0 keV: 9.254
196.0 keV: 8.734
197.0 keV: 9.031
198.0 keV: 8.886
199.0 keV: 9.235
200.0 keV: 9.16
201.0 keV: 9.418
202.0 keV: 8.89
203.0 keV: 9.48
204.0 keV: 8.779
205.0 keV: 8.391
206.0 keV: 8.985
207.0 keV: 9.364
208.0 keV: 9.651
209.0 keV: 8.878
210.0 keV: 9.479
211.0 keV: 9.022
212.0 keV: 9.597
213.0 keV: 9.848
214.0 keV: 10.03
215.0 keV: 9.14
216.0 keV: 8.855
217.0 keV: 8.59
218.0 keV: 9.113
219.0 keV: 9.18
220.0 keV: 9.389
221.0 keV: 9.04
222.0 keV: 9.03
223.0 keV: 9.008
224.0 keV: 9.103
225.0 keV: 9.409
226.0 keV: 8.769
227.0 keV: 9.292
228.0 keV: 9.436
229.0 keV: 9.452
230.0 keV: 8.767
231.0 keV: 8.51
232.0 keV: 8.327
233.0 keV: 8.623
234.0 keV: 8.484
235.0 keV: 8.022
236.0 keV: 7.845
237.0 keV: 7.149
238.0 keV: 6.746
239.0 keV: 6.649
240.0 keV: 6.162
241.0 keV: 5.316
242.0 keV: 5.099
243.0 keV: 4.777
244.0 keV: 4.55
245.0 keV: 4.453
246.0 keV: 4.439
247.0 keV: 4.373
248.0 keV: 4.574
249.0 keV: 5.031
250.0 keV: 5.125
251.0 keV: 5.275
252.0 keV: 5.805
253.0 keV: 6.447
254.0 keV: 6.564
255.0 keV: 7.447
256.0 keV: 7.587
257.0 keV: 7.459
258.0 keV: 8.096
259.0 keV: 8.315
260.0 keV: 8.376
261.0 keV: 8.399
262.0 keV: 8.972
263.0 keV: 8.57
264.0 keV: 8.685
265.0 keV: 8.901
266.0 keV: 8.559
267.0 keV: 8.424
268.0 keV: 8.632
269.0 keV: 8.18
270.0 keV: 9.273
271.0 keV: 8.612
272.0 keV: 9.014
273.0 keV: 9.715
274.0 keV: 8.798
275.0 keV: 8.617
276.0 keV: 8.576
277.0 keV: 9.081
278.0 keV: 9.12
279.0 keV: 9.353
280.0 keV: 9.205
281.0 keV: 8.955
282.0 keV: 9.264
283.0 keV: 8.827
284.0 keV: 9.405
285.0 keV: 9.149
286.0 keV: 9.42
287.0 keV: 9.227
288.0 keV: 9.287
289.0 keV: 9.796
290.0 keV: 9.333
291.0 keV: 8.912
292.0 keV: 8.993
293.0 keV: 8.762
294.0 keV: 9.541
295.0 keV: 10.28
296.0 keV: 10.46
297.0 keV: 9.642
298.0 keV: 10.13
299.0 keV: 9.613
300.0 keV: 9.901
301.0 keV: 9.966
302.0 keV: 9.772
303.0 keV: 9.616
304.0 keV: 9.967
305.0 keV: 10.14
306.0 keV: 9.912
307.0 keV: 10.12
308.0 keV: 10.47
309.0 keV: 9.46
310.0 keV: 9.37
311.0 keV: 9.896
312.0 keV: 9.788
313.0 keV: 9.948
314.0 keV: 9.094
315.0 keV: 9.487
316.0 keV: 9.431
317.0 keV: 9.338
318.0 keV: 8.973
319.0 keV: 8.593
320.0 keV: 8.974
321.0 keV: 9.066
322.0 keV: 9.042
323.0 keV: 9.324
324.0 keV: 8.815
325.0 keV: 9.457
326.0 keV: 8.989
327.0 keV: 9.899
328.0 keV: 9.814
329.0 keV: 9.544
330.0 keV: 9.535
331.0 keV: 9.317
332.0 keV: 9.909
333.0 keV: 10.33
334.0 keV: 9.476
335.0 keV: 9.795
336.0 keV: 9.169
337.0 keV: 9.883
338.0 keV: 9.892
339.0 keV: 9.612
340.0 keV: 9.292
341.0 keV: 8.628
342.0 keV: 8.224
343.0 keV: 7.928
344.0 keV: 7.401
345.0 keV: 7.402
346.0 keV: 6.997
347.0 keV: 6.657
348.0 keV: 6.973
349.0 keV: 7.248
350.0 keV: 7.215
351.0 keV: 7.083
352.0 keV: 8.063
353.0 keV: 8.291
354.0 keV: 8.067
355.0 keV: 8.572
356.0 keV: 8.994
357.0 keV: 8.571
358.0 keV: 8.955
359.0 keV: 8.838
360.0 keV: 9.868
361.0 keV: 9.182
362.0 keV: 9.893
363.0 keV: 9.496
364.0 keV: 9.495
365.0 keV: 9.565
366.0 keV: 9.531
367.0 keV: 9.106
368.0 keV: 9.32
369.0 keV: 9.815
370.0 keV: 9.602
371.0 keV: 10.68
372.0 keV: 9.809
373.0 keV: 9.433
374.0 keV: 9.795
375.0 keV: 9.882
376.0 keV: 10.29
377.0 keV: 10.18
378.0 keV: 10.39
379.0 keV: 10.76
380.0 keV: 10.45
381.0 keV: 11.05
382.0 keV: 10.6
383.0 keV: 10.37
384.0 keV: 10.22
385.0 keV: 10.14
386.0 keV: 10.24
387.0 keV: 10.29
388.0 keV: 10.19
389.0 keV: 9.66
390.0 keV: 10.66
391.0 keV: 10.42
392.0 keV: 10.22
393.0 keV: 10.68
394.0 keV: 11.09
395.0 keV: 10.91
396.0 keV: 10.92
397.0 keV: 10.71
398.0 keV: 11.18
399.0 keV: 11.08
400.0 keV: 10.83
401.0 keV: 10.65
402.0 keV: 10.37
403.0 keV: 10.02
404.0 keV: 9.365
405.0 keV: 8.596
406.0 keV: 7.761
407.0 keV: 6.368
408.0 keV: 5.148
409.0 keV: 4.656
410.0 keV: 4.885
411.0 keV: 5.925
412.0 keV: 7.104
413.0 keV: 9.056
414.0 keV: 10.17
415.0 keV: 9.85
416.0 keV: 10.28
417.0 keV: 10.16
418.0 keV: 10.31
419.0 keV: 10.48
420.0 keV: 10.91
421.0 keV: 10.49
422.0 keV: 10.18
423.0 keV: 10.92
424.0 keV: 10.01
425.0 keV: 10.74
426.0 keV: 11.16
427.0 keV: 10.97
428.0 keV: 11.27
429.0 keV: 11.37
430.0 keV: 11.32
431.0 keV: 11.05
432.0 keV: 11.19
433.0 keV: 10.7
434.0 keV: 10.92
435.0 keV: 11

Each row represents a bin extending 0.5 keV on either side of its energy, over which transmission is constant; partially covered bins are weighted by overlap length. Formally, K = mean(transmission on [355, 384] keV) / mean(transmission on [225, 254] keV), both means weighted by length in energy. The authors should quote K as 1.45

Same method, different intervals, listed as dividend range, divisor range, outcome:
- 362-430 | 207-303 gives 1.18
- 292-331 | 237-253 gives 1.80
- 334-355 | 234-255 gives 1.41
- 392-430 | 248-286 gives 1.18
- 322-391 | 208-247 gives 1.15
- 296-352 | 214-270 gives 1.20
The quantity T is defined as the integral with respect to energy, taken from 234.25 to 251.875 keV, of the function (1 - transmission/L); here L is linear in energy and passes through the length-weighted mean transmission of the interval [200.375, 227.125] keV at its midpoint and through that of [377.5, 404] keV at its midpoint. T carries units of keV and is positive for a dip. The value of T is 7.0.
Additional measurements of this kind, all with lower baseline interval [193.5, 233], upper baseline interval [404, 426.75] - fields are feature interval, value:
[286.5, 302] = -0.99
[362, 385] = -2.70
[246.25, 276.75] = 4.67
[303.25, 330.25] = -1.50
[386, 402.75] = -3.14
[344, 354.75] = 1.85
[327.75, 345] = -0.46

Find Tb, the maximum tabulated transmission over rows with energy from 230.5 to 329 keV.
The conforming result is 10.47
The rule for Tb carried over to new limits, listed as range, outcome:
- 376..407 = 11.18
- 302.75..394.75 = 11.09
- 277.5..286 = 9.42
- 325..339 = 10.33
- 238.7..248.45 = 6.649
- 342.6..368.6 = 9.893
